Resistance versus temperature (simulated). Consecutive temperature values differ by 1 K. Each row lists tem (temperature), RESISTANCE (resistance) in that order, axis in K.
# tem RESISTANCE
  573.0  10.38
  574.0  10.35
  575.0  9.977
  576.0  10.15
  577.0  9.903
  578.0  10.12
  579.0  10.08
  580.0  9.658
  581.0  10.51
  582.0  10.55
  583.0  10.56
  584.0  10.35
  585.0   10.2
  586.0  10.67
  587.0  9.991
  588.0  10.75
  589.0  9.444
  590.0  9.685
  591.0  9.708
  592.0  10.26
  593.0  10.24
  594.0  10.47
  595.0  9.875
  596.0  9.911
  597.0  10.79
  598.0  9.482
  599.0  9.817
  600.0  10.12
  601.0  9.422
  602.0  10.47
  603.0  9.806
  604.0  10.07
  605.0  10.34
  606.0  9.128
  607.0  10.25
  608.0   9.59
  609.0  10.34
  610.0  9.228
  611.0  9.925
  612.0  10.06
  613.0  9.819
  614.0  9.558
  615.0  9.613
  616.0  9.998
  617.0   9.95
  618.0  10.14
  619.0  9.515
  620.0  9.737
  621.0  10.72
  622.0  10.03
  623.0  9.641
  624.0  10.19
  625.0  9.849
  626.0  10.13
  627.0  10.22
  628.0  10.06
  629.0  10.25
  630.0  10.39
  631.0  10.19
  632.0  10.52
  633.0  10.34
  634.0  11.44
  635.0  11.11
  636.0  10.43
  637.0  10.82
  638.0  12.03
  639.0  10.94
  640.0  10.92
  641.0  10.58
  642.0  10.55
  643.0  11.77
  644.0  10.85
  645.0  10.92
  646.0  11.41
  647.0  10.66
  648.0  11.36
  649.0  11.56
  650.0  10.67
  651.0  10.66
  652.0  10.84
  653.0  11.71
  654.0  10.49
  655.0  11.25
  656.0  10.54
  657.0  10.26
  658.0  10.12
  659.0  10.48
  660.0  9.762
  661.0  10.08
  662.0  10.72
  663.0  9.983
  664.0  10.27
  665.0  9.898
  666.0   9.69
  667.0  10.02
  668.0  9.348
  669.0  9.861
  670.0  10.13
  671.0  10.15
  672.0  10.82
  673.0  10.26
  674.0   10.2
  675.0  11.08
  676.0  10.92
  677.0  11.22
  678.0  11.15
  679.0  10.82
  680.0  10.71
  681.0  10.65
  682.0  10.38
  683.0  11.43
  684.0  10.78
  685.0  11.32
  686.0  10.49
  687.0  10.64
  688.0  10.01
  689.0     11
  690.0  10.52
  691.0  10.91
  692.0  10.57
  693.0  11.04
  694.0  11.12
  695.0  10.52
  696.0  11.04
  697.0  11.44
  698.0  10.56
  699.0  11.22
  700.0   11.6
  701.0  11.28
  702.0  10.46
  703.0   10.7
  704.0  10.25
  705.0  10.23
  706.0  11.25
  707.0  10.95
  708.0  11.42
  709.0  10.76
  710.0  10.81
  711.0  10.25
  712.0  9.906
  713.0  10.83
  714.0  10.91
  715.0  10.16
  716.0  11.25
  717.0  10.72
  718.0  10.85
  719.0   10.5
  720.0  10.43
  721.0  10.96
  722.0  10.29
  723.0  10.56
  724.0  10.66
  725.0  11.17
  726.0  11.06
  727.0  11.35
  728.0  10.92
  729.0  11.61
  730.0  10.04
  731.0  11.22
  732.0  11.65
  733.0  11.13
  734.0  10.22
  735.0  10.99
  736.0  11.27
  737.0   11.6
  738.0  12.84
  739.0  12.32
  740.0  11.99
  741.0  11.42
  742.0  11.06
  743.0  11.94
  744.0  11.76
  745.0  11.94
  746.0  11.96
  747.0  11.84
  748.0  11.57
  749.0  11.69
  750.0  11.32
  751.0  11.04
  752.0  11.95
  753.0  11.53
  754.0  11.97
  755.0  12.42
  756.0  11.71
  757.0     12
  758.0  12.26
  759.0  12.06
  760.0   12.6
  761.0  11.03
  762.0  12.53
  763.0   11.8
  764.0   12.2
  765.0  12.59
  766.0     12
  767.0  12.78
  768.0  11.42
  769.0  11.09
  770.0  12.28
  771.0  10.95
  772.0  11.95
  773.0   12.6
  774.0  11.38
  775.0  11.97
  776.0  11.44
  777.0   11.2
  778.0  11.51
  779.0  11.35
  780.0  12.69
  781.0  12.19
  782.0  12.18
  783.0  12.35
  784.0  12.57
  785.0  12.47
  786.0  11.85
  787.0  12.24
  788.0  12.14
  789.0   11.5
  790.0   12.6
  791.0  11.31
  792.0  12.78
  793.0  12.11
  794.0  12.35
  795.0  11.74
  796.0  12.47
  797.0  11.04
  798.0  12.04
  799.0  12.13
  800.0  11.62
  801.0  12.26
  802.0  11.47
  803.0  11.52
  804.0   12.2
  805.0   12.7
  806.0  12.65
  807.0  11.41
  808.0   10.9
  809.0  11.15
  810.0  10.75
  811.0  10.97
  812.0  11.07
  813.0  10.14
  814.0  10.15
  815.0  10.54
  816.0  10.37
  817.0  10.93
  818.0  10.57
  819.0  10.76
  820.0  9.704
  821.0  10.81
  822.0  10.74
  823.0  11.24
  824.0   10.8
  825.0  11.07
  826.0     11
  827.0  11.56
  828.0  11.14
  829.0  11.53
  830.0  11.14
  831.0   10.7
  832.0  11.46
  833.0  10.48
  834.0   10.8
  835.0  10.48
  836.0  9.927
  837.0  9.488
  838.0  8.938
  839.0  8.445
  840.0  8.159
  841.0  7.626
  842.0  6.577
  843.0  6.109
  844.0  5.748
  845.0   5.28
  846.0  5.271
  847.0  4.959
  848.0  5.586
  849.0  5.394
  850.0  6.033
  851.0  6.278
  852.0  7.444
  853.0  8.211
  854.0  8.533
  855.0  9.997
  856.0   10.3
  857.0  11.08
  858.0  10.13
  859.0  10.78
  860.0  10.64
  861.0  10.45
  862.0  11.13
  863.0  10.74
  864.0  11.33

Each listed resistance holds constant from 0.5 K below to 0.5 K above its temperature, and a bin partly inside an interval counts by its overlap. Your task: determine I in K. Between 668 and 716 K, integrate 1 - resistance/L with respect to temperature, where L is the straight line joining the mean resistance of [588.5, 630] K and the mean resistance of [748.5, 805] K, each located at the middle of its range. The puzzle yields 0.90 K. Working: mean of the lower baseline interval 9.95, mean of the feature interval 10.7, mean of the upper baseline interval 11.9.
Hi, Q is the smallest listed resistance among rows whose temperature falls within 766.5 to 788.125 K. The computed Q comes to 10.95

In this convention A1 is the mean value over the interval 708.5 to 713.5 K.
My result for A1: 10.5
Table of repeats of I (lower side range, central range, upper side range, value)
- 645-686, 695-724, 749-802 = 0.96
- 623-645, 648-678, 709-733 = 0.59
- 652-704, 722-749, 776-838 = -1.03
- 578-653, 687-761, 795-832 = -2.46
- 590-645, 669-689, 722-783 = 0.36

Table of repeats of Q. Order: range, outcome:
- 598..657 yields 9.128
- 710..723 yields 9.906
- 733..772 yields 10.22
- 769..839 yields 8.445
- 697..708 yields 10.23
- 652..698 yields 9.348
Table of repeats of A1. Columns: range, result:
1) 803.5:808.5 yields 12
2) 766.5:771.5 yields 11.7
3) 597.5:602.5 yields 9.86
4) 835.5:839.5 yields 9.2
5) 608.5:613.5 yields 9.87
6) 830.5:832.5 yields 11.1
